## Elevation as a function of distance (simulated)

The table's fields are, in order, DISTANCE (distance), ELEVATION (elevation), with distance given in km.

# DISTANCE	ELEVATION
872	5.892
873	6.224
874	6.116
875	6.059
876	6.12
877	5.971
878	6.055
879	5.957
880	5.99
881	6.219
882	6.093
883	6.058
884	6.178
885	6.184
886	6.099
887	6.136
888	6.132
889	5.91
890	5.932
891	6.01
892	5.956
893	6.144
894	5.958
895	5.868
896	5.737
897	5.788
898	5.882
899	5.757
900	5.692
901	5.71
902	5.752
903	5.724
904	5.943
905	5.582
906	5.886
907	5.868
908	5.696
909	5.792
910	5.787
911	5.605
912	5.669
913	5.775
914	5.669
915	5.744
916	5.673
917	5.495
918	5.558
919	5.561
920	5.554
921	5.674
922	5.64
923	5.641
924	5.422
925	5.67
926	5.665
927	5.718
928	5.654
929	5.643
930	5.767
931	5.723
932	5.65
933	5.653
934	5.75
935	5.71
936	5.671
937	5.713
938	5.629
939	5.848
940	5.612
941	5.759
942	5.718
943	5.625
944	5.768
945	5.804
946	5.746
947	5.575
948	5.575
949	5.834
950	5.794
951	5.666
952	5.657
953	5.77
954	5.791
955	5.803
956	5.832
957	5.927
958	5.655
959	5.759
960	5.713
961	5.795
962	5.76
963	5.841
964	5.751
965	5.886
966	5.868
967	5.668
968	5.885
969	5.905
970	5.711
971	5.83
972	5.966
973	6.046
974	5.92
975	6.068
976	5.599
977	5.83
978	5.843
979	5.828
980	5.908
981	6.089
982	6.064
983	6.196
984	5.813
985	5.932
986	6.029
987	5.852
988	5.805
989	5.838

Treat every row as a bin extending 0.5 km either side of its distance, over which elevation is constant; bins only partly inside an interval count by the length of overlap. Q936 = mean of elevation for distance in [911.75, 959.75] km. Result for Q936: 5.69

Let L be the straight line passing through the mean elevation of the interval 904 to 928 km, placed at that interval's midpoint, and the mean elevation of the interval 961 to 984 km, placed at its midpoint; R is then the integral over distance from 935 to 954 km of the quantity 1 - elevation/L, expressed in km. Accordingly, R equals 0.2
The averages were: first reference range 5.67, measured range 5.71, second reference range 5.88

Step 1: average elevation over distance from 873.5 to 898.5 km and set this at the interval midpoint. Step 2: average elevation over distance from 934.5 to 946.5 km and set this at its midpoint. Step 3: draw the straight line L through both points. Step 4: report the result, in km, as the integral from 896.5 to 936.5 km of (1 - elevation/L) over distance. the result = 1.1 km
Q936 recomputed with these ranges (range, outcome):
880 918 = 5.87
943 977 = 5.79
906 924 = 5.67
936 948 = 5.7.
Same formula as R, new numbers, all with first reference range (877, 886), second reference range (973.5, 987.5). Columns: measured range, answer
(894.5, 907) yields 0.57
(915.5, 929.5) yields 0.95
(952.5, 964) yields 0.34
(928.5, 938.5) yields 0.52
